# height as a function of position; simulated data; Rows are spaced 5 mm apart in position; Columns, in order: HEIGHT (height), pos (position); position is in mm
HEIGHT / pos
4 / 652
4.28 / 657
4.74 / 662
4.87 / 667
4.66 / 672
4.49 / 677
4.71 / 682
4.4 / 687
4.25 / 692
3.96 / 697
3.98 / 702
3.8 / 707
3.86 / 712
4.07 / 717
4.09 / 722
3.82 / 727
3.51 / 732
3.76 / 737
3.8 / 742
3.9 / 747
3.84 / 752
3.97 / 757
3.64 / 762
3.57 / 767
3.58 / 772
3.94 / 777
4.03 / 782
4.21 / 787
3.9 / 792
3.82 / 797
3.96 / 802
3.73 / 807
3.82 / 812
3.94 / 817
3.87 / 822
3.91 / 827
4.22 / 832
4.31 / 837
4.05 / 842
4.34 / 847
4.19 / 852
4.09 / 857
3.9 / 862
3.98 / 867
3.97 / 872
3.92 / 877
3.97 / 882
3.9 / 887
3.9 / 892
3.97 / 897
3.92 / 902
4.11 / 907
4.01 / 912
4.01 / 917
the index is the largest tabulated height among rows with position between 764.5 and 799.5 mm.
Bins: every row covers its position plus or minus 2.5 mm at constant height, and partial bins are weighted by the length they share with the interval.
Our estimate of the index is 4.21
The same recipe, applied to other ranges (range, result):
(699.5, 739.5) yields 4.09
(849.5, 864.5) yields 4.19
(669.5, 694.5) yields 4.71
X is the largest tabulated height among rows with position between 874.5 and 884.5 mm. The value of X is 3.97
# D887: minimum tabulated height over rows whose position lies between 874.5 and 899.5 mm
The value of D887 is 3.9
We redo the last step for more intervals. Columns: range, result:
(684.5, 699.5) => 3.96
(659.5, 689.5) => 4.4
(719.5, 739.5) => 3.51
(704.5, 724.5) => 3.8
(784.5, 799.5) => 3.82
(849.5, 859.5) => 4.09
